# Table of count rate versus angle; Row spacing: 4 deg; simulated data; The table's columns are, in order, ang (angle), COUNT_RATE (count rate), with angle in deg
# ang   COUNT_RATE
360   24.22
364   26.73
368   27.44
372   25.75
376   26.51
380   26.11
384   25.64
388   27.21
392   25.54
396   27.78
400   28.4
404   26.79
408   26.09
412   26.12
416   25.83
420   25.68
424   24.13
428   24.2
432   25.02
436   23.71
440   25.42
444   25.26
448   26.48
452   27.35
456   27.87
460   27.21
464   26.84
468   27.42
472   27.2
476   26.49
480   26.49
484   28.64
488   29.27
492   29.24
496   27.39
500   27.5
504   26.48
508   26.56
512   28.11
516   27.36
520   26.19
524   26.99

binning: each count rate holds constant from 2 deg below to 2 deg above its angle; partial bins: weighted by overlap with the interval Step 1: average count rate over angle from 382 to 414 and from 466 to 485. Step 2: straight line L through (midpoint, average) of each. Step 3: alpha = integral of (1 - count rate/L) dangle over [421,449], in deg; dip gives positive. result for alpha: 2.15 deg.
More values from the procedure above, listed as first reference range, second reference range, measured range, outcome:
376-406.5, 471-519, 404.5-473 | 2.8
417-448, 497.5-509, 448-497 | -2.9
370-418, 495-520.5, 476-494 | -0.8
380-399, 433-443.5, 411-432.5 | 0.2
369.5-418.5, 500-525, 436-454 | 0.6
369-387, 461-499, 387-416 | -0.3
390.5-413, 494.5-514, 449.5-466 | -0.2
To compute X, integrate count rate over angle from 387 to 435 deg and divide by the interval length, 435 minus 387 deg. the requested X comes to 26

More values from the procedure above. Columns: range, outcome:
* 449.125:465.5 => 27.3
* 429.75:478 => 26.3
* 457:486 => 27.2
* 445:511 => 27.4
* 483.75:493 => 29.1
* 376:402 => 26.8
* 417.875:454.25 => 25.3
